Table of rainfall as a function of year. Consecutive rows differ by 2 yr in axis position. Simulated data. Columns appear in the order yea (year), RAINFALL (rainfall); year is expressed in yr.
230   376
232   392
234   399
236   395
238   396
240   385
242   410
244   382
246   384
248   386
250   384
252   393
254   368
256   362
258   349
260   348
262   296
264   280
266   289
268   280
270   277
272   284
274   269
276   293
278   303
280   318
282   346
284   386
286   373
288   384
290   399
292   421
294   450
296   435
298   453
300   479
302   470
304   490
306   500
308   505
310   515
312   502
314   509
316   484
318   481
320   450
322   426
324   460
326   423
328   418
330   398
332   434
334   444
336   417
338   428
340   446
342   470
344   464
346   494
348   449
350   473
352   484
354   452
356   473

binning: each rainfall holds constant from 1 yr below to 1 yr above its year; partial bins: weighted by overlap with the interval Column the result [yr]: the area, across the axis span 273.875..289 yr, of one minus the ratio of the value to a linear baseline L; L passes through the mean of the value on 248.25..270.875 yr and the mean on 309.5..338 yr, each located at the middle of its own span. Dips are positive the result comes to 1.5 yr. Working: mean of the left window 332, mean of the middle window 338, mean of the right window 452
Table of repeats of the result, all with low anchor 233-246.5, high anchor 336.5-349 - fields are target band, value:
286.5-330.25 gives -2.14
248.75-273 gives 4.74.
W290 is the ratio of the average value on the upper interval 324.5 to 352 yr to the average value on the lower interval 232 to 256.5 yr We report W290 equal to 1.15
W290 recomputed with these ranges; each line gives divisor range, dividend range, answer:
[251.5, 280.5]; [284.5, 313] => 1.45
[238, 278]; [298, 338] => 1.37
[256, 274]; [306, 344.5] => 1.51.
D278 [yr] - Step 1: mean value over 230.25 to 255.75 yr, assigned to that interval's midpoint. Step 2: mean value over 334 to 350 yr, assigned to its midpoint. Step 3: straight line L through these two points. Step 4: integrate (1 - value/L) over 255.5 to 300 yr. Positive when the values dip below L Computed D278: 6.9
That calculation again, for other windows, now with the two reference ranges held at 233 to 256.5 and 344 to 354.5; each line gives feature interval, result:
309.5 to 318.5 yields -1.13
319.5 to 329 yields 0.34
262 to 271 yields 2.70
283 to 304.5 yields -0.13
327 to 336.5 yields 0.71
